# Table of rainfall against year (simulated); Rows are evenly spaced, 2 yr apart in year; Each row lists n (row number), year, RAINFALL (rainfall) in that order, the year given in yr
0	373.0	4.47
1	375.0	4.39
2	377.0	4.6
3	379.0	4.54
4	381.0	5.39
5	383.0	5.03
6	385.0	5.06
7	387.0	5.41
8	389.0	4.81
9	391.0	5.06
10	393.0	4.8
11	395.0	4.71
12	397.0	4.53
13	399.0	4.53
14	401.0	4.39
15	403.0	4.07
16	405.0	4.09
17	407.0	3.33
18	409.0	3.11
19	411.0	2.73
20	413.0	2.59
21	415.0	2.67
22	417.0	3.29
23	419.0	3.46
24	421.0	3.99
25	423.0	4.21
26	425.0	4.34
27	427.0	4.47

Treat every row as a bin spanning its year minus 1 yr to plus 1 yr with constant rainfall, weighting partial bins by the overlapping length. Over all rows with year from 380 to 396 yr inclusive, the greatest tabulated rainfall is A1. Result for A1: 5.41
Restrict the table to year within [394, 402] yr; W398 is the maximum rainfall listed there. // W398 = 4.71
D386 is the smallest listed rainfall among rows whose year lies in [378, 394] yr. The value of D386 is 4.54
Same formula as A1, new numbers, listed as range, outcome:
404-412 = 4.09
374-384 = 5.39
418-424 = 4.21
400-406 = 4.39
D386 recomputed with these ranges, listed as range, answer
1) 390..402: 4.39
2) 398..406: 4.07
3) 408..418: 2.59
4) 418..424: 3.46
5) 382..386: 5.03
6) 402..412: 2.73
